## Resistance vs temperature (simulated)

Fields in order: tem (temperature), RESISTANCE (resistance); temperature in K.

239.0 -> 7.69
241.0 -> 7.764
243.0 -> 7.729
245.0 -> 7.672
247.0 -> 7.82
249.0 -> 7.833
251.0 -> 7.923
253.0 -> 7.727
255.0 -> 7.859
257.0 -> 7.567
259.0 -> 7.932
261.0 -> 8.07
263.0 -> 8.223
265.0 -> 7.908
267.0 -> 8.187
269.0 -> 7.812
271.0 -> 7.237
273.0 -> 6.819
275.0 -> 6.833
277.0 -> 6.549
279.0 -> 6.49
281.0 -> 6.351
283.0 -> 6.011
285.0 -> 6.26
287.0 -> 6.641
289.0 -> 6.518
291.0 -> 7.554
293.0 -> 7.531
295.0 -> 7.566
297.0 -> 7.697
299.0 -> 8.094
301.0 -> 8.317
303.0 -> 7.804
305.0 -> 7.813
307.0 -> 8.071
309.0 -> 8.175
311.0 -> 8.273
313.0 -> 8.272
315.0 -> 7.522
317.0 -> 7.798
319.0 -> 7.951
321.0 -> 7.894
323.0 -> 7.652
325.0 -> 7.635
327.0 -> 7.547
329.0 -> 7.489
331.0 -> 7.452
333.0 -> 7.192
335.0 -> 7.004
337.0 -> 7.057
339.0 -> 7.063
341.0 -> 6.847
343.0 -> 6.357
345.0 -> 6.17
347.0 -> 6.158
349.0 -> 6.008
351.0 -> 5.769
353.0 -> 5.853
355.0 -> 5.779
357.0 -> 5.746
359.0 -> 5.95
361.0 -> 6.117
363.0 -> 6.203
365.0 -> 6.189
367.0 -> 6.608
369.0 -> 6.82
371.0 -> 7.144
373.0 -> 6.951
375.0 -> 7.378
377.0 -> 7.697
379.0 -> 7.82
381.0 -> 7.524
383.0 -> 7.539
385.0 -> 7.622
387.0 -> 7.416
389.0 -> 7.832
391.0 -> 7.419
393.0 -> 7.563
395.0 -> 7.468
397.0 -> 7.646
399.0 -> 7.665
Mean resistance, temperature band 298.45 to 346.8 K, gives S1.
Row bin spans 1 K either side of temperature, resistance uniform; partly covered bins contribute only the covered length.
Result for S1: 7.53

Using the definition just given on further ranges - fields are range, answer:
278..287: 6.32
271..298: 6.85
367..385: 7.33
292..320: 7.92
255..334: 7.51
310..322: 7.95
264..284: 7.02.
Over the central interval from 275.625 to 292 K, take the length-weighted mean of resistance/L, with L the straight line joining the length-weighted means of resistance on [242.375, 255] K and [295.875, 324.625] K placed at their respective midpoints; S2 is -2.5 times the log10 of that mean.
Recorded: 0.20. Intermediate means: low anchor 7.79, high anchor 7.94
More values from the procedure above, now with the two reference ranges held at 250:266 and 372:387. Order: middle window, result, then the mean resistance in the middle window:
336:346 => 0.14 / 6.7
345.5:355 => 0.27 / 5.94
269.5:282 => 0.16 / 6.76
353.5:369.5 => 0.22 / 6.15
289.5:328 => -0.01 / 7.83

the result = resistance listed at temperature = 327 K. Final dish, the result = 7.547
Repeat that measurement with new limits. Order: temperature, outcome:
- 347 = 6.158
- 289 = 6.518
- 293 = 7.531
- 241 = 7.764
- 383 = 7.539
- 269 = 7.812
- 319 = 7.951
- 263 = 8.223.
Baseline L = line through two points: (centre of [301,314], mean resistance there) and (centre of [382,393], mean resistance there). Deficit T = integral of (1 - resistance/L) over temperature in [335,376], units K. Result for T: 7.1 K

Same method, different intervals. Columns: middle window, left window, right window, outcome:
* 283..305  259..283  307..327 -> 0.7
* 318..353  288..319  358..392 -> 2.4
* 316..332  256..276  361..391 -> -0.6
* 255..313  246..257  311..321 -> 3.0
